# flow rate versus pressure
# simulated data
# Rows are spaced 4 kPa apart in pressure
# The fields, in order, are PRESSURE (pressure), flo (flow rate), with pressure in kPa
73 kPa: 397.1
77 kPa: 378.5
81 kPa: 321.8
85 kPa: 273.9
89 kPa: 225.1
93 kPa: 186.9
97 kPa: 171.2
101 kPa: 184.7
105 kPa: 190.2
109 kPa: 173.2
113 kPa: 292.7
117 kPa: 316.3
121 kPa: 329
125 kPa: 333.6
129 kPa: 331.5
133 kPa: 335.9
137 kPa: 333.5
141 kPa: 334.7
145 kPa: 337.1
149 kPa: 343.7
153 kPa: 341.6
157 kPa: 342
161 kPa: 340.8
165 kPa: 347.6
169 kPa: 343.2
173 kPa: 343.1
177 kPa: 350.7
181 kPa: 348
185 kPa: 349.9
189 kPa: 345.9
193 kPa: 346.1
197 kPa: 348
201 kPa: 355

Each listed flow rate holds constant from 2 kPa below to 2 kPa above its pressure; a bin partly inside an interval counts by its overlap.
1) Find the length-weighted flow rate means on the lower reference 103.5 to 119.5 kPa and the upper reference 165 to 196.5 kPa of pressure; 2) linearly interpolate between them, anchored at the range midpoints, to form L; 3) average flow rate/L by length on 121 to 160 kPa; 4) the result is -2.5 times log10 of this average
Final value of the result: -0.169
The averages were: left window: 247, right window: 347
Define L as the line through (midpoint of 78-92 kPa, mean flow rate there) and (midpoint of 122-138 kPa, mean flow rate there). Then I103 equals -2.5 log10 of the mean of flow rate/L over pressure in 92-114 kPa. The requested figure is 0.458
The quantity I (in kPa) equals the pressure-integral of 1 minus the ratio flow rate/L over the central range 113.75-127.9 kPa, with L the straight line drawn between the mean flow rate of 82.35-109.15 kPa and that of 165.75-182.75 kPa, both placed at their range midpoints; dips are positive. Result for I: -4.1 kPa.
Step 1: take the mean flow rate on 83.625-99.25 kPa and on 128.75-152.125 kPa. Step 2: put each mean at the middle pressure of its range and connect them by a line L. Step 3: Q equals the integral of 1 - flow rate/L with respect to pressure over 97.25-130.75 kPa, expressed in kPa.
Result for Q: 1.16 kPa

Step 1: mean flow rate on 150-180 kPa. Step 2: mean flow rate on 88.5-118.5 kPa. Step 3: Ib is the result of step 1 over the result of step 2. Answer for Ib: 1.6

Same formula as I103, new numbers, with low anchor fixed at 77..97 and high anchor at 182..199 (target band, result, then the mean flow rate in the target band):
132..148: -0.111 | 336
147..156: -0.097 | 343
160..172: -0.059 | 344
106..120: 0.079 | 261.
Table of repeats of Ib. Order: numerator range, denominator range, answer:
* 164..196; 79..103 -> 1.53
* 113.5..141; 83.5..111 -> 1.65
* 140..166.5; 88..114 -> 1.71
